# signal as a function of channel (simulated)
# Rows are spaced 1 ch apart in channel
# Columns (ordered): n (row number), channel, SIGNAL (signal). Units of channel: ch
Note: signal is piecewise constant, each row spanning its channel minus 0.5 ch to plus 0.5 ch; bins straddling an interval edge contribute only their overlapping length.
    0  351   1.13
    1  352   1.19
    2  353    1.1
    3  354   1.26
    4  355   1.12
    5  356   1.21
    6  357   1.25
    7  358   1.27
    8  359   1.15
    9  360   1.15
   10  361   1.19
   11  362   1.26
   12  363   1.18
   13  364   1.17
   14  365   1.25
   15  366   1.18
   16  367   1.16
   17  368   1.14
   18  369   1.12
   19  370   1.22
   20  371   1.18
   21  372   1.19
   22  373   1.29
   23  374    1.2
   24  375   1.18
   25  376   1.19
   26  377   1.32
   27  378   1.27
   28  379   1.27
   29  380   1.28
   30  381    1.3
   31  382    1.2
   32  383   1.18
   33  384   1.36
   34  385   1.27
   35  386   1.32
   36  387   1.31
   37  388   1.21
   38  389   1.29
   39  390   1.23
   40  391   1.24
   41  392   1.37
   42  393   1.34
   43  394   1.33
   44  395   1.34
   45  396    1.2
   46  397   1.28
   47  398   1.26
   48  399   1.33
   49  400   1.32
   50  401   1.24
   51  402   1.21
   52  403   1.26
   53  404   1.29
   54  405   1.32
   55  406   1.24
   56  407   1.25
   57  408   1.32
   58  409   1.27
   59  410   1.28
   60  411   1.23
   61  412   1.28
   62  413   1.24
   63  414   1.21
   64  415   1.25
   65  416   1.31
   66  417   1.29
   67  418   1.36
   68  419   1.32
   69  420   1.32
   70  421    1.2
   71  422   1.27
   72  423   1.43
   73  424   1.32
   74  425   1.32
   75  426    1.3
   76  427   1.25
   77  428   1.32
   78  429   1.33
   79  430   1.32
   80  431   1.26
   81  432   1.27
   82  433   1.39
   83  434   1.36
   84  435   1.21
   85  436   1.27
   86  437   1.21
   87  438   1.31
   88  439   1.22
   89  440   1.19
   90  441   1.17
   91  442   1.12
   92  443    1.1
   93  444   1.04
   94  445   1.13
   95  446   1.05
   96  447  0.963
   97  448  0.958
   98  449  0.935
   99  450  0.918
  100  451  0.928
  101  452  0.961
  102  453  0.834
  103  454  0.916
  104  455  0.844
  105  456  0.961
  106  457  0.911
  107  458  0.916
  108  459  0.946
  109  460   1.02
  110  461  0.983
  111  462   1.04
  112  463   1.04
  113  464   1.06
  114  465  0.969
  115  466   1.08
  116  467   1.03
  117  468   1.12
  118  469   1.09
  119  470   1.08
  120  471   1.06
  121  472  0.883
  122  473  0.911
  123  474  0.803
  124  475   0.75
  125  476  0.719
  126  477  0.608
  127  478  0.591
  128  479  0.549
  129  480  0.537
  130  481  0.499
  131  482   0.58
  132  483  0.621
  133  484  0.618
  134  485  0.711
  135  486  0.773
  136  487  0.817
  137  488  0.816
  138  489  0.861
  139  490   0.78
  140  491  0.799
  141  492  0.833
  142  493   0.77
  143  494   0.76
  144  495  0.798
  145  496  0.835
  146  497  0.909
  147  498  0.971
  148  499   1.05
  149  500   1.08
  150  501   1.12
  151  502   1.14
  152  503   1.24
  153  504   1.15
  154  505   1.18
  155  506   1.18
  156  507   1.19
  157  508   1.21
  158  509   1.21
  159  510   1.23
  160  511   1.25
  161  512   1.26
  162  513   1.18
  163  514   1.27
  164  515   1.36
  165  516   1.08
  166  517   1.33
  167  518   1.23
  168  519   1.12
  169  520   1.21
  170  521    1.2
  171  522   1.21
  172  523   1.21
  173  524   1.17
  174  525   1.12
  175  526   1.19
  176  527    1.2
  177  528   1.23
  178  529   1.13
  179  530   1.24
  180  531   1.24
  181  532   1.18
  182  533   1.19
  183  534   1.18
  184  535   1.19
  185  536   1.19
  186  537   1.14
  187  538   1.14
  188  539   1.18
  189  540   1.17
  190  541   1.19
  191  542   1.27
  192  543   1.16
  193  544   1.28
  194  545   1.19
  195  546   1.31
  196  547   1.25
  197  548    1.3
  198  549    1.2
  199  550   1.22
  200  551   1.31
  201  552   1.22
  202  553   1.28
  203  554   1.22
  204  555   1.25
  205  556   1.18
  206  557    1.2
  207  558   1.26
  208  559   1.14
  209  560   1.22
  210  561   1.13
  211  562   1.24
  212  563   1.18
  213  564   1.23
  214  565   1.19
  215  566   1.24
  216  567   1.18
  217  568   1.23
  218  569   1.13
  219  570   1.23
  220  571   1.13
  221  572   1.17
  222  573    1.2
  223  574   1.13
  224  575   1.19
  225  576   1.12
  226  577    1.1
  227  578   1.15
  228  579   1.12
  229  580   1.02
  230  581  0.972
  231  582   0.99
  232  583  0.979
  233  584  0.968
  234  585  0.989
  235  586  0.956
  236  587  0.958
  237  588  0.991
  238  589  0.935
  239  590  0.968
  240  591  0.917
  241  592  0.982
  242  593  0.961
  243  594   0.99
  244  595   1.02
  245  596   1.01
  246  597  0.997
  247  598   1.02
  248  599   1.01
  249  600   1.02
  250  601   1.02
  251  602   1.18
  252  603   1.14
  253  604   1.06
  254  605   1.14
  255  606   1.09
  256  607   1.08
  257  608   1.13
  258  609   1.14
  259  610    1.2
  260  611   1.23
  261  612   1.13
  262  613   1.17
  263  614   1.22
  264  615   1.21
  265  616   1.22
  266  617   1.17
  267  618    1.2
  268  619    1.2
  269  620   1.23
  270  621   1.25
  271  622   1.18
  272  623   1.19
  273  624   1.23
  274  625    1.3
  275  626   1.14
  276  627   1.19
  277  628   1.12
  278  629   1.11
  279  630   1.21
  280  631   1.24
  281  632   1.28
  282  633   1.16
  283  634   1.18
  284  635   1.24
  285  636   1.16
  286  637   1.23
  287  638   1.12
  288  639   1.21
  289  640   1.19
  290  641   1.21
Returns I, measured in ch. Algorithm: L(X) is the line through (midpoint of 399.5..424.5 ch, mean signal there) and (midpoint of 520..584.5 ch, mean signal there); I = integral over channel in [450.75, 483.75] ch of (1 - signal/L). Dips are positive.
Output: 9.9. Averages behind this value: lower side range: 1.28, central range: 0.872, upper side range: 1.18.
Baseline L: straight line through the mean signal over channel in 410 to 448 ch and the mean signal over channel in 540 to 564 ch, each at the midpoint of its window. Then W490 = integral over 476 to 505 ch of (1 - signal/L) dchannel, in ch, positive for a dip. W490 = 9.7 ch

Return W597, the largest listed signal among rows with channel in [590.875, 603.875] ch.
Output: 1.18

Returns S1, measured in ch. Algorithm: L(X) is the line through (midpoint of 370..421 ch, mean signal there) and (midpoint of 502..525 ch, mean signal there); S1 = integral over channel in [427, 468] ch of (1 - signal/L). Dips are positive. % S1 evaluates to 5.1 ch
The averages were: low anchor 1.27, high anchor 1.21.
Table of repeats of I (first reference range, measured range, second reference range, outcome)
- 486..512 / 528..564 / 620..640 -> -4.54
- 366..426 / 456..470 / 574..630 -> 2.25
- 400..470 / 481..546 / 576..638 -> 3.28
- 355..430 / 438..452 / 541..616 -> 1.85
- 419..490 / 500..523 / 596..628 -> -3.07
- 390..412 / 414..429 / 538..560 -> -0.34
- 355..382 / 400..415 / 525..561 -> -0.62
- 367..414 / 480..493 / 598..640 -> 5.33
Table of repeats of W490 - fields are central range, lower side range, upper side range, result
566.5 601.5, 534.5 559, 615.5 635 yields 4.6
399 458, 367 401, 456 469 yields -3.9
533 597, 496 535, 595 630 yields 1.2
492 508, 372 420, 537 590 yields 2.3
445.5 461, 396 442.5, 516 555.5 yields 3.9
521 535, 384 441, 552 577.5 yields 0.3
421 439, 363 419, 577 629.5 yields -1.0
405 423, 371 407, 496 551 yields -0.4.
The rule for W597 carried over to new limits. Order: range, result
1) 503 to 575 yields 1.36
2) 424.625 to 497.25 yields 1.39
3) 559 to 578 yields 1.24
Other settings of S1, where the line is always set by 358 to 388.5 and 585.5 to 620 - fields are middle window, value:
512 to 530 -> -1.2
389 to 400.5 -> -0.8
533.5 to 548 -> -1.1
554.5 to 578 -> -1.7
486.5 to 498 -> 3.3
